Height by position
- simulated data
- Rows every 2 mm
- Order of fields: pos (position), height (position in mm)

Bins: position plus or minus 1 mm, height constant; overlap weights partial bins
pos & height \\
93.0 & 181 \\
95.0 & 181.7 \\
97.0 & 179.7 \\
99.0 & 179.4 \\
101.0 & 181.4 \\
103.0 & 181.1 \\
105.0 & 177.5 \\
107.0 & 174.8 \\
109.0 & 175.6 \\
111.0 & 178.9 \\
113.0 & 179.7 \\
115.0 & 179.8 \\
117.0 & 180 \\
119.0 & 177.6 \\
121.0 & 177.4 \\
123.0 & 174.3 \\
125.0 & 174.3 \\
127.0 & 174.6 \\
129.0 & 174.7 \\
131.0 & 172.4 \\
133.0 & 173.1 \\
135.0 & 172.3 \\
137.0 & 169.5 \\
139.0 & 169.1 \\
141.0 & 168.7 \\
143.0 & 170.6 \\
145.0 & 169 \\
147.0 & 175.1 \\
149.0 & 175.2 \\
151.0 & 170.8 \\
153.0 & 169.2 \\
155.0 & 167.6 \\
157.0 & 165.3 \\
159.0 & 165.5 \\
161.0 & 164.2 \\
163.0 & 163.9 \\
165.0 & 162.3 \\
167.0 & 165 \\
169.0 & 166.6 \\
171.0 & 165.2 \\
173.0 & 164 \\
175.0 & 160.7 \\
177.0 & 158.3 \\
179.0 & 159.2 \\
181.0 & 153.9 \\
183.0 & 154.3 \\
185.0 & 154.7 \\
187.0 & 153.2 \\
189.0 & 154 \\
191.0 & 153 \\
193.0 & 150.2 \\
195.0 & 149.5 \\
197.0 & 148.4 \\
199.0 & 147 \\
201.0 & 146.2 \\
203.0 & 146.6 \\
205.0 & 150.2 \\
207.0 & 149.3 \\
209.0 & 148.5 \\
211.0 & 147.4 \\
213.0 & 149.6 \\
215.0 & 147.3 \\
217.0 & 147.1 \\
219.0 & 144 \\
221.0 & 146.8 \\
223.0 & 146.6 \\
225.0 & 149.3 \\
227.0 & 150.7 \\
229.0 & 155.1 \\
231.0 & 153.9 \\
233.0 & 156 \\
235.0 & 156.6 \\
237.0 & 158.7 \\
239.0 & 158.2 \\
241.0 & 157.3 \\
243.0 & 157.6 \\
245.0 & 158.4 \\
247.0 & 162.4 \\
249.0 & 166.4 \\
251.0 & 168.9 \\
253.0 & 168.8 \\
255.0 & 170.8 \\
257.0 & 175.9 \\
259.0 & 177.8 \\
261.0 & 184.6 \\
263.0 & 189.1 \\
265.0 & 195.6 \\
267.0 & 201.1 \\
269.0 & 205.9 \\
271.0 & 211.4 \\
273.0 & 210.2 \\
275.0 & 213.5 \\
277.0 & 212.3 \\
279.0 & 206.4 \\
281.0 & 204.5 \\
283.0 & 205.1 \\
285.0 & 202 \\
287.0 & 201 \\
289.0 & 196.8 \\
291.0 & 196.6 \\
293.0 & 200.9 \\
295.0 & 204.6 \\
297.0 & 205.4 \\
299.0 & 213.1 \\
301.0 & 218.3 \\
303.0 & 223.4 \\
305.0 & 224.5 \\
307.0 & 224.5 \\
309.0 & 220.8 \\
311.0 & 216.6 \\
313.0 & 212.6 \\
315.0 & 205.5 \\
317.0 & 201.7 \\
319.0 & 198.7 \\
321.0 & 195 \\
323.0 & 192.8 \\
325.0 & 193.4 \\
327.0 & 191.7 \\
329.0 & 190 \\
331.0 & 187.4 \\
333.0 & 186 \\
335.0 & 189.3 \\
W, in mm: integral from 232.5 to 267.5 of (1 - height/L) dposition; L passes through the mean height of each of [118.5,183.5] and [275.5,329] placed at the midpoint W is 4.2 mm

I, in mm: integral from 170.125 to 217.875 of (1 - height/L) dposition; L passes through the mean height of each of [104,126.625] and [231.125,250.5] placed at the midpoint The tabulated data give 3.88 mm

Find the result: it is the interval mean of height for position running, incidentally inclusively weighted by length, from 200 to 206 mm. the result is 148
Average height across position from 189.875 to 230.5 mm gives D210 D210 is 149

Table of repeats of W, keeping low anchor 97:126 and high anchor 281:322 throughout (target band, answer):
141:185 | 5.0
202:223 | 5.0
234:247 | 2.6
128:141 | 0.7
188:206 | 4.0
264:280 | -0.3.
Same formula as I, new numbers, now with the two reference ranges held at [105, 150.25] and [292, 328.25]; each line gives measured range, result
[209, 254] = 9.02 mm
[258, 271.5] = 0.35 mm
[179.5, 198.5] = 3.40 mm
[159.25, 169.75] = 0.97 mm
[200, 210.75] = 2.31 mm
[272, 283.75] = -0.40 mm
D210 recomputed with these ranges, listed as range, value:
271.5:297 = 205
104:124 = 178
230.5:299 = 186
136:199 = 162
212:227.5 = 148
